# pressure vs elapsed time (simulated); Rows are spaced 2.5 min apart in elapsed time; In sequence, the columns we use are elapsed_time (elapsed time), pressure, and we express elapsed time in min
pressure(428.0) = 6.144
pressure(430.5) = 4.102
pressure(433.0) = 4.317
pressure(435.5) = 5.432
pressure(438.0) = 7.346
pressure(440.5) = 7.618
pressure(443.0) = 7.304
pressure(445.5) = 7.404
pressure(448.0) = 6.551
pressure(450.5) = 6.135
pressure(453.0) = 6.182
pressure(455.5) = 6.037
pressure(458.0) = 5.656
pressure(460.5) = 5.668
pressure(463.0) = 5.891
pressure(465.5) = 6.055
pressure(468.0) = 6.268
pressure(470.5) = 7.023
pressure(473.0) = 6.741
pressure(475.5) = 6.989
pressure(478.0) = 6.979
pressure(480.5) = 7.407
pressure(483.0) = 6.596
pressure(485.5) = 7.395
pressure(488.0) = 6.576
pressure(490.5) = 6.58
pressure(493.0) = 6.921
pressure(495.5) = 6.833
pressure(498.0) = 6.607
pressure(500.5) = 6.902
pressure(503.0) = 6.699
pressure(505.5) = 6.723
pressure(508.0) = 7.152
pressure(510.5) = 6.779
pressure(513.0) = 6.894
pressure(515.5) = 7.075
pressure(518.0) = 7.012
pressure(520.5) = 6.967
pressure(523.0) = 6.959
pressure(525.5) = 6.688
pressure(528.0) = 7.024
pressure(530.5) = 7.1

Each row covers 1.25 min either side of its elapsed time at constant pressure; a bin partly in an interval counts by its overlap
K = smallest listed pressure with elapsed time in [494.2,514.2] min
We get 6.607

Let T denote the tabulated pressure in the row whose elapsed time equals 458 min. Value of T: 5.656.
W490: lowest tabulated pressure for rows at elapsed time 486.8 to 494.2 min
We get 6.576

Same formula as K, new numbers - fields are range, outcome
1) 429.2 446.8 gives 4.102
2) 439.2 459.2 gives 5.656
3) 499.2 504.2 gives 6.699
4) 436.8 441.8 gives 7.346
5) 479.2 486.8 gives 6.596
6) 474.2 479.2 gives 6.979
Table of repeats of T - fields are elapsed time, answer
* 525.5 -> 6.688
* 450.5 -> 6.135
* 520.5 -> 6.967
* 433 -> 4.317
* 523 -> 6.959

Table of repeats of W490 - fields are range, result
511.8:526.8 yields 6.688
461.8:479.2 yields 5.891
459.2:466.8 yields 5.668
